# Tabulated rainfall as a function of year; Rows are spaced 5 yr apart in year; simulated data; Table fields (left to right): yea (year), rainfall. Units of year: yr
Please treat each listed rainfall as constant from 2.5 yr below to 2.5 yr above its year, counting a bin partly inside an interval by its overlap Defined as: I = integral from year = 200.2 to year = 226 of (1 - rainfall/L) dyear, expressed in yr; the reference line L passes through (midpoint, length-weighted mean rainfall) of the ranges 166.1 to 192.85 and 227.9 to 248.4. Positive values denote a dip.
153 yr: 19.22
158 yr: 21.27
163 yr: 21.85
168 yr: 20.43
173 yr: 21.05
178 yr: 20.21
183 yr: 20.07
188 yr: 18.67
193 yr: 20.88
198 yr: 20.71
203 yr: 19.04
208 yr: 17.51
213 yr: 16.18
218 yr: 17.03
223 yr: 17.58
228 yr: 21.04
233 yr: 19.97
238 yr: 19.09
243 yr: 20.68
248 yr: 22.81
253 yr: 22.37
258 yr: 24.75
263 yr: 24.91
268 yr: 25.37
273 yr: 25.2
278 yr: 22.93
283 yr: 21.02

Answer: 3.5 yr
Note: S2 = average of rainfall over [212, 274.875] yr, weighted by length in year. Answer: 21.4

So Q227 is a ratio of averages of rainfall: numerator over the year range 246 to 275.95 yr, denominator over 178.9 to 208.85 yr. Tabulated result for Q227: 1.23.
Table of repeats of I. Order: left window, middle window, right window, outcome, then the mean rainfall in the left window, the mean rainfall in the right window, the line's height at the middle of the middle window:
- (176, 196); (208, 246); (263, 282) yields 5.6 yr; 20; 24.3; 22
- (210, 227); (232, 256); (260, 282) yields -0.4 yr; 17.3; 24.4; 20.7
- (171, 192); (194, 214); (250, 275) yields 2.4 yr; 20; 24.5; 21.3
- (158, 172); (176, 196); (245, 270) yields 1.7 yr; 21.2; 23.9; 21.8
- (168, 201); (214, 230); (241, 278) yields 2.7 yr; 20.3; 23.7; 22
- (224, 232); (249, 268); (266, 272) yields -0.1 yr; 20.2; 25.3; 24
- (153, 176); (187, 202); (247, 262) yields 1.1 yr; 20.9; 23.5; 21.8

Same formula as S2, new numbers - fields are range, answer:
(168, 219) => 19.3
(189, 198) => 20.5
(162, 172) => 21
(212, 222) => 16.8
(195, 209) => 19.3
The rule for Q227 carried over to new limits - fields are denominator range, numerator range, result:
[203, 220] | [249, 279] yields 1.41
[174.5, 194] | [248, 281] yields 1.21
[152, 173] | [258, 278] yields 1.19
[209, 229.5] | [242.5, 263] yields 1.30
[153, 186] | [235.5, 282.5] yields 1.11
